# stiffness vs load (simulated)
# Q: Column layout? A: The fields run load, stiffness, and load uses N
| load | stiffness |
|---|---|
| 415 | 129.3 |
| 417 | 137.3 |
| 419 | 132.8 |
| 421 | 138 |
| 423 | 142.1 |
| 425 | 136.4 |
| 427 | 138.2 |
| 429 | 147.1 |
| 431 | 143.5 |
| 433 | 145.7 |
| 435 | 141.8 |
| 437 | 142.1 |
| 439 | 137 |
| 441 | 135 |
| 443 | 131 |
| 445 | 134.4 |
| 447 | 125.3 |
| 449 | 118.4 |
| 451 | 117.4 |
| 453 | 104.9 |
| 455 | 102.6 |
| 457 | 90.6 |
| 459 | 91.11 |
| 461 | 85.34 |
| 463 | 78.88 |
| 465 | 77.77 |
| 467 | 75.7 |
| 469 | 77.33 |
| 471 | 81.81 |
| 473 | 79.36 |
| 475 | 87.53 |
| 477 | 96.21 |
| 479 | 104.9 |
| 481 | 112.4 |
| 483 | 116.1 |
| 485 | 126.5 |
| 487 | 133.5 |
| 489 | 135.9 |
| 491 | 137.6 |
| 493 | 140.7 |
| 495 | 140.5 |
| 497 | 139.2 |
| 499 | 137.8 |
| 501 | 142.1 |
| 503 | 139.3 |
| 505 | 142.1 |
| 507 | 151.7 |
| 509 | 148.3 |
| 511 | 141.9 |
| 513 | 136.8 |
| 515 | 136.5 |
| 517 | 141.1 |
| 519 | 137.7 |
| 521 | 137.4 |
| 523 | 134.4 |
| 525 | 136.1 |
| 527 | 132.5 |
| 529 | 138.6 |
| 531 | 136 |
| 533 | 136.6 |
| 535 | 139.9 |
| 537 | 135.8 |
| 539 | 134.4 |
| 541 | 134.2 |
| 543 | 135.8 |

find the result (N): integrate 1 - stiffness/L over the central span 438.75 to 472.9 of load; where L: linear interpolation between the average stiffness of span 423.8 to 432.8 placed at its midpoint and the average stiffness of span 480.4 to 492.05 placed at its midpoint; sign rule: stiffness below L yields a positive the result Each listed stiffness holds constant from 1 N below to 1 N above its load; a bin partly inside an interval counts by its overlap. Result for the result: 8.3 N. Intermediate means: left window 142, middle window 102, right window 128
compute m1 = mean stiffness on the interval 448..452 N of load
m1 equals 118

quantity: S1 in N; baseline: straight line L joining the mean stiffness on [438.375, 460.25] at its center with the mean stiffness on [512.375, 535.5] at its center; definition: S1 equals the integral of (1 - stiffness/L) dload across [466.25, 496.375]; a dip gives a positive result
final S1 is 3.7 N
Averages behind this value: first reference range 116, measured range 110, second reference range 137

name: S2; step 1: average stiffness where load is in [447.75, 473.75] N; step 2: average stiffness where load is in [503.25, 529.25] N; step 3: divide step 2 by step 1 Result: 1.53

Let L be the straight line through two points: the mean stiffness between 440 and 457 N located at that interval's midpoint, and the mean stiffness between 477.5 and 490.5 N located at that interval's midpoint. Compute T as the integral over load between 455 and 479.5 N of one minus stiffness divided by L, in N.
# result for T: 7.0 N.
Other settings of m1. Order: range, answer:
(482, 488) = 125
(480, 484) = 114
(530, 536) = 138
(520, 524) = 136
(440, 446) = 133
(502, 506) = 141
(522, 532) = 136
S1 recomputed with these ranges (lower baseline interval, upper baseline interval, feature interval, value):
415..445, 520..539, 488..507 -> -0.43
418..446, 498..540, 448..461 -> 3.39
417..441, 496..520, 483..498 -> 0.64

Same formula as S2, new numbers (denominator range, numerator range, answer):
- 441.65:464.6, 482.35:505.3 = 1.27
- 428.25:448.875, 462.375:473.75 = 0.57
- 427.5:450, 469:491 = 0.79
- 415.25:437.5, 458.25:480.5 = 0.61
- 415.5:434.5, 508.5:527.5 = 0.99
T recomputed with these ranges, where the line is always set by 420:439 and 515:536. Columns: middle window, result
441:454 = 1.64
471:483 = 3.68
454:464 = 3.60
